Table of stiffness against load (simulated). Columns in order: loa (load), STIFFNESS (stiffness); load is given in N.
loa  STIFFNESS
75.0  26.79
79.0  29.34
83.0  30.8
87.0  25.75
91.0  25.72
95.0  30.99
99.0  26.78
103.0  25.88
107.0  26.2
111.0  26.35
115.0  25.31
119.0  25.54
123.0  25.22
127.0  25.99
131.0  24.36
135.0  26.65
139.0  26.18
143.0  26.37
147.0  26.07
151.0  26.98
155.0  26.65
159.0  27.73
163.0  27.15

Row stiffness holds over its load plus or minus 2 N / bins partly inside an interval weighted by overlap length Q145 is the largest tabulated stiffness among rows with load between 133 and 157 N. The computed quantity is 26.98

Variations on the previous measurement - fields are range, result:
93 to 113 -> 30.99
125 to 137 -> 26.65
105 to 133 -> 26.35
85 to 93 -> 25.75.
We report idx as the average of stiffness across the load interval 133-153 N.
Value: 26.4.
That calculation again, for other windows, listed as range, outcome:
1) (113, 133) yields 25.3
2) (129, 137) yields 25.5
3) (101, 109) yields 26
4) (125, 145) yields 25.9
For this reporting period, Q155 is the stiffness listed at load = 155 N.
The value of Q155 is 26.65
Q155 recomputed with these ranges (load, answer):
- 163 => 27.15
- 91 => 25.72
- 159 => 27.73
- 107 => 26.2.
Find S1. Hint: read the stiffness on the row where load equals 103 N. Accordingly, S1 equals 25.88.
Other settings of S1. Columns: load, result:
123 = 25.22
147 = 26.07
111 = 26.35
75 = 26.79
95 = 30.99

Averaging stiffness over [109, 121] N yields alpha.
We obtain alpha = 25.7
